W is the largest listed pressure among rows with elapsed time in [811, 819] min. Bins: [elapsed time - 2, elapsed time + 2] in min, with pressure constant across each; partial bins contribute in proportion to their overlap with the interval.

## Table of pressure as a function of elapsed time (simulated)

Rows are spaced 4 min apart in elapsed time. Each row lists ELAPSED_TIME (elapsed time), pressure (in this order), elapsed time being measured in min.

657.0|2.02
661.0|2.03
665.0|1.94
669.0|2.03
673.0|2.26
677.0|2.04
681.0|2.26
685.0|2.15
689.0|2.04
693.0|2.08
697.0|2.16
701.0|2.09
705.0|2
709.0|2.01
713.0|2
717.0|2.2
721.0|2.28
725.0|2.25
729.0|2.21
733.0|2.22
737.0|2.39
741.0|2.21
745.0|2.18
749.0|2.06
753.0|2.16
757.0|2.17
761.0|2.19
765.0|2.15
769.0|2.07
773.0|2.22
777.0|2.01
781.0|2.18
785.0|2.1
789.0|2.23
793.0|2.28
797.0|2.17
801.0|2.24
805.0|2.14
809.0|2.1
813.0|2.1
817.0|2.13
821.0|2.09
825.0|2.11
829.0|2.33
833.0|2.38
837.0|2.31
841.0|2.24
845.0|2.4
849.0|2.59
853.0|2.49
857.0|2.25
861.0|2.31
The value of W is 2.13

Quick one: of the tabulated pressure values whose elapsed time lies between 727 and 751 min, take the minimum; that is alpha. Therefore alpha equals 2.06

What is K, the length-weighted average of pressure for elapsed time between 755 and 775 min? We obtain 2.16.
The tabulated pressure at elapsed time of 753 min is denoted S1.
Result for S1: 2.16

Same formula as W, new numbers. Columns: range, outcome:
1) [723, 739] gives 2.39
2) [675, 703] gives 2.26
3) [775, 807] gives 2.28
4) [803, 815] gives 2.14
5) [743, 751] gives 2.18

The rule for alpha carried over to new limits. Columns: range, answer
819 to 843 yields 2.09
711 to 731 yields 2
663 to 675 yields 1.94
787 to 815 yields 2.1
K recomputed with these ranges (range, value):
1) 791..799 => 2.22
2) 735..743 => 2.3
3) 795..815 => 2.15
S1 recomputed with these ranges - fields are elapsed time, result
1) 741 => 2.21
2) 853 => 2.49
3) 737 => 2.39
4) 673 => 2.26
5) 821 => 2.09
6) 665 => 1.94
